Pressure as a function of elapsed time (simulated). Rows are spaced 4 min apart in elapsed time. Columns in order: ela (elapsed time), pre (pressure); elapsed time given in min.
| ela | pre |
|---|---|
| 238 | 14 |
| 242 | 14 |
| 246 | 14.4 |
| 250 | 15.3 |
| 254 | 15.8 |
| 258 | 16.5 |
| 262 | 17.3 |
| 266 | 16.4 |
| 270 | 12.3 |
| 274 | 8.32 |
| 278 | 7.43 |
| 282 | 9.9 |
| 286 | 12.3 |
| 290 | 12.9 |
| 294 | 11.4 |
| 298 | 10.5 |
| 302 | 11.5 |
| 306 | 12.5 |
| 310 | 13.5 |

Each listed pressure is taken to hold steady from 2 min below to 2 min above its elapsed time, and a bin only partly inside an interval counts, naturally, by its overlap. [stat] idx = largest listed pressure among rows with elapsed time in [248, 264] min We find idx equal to 17.3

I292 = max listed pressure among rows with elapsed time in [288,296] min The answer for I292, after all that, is 12.9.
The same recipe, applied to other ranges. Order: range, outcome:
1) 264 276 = 16.4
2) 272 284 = 9.9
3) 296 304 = 11.5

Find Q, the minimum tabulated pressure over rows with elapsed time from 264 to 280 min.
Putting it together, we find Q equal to 7.43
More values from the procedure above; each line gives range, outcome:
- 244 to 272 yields 12.3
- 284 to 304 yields 10.5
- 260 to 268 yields 16.4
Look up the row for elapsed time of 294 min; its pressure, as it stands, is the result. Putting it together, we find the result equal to 11.4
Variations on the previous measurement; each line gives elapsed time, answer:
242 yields 14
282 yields 9.9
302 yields 11.5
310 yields 13.5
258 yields 16.5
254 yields 15.8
